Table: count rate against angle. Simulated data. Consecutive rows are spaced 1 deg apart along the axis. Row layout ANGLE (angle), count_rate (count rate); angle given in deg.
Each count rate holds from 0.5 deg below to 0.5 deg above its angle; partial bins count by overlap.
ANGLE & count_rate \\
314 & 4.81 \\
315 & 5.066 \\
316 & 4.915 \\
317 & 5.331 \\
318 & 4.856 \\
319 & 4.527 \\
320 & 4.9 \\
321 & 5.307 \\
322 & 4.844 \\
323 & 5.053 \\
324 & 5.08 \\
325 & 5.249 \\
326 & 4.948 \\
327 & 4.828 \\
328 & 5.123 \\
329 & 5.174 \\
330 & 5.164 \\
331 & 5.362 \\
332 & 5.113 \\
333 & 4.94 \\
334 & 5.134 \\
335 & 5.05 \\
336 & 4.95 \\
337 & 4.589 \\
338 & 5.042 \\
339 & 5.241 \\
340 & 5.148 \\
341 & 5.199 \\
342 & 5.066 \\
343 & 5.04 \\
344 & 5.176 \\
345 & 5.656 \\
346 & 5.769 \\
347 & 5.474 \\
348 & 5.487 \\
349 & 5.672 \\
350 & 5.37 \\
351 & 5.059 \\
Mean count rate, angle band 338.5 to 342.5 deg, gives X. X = 5.16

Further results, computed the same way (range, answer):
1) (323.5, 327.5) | 5.03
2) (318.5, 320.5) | 4.71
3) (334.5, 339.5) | 4.97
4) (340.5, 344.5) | 5.12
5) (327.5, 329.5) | 5.15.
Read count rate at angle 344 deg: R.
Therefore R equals 5.176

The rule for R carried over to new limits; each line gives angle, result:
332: 5.113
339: 5.241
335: 5.05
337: 4.589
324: 5.08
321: 5.307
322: 4.844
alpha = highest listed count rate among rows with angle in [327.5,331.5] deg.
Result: 5.362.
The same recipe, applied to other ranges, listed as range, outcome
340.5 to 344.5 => 5.199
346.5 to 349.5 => 5.672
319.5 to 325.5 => 5.307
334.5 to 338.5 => 5.05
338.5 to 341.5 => 5.241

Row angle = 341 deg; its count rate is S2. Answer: 5.199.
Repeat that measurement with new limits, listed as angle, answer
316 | 4.915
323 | 5.053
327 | 4.828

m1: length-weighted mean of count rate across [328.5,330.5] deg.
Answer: 5.17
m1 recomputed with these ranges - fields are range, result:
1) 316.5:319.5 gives 4.9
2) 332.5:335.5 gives 5.04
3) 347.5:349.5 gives 5.58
